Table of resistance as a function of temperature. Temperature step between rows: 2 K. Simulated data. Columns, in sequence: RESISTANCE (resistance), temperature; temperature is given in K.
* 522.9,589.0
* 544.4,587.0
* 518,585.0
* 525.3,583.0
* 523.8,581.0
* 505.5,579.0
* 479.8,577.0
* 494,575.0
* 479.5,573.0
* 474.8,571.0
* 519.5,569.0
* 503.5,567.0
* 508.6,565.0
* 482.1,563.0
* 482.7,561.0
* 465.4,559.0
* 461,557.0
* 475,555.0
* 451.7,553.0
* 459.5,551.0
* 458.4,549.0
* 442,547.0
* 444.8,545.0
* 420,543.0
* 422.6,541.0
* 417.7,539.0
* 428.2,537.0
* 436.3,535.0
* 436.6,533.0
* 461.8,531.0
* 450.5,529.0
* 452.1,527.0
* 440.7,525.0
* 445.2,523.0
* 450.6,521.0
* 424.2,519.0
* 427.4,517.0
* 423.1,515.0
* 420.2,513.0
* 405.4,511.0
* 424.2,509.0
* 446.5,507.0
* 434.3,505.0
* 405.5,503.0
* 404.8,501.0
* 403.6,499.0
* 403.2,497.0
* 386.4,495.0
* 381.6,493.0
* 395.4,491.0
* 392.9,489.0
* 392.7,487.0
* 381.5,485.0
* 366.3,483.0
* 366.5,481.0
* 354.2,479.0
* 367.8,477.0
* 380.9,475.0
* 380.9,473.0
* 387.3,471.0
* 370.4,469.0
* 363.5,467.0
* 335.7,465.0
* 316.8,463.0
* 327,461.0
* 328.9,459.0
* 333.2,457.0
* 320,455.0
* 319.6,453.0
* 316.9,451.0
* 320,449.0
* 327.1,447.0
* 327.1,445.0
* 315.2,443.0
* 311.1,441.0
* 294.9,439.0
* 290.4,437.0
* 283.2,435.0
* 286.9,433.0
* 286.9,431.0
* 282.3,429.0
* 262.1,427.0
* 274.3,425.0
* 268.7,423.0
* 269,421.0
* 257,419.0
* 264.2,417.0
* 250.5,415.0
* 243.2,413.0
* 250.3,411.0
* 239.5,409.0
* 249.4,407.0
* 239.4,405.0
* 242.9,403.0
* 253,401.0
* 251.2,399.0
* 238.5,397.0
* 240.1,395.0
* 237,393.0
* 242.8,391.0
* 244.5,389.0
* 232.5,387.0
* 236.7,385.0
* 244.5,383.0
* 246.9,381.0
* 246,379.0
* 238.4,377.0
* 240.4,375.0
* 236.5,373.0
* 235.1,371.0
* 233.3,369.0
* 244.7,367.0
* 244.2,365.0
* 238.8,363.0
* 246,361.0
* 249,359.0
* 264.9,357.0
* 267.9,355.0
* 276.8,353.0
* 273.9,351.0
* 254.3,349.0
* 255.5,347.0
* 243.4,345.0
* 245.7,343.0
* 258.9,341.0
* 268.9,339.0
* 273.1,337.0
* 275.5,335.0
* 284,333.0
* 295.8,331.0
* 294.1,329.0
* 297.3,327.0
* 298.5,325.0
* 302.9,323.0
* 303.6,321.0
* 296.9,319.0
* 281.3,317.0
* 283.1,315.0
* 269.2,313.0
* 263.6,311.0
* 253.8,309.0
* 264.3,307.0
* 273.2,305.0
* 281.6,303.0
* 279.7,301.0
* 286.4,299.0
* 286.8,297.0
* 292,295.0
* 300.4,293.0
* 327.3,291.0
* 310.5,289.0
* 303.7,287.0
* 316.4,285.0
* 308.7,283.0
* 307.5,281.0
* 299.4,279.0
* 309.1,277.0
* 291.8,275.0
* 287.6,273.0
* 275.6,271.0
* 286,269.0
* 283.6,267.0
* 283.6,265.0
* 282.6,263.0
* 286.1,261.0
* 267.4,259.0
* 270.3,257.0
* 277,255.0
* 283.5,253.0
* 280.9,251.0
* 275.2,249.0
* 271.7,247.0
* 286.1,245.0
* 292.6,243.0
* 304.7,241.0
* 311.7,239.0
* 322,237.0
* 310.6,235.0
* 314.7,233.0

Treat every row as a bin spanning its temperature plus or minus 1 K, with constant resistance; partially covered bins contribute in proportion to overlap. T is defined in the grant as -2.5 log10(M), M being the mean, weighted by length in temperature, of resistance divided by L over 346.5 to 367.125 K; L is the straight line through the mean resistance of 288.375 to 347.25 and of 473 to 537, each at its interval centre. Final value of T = 0.20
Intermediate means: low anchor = 282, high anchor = 411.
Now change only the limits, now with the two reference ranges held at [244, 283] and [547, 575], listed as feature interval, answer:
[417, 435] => 0.39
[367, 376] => 0.44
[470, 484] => 0.14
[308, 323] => 0.14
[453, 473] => 0.20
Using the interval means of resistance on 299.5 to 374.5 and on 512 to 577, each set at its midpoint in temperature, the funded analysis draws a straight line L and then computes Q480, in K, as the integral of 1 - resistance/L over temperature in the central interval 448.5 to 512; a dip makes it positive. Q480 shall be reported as 4.0 K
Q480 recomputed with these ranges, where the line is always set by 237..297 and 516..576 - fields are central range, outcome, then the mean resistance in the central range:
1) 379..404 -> 8.4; 243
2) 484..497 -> 1.1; 390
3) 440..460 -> 3.9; 322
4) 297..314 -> 2.3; 272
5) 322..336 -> 1.6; 293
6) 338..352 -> 3.4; 257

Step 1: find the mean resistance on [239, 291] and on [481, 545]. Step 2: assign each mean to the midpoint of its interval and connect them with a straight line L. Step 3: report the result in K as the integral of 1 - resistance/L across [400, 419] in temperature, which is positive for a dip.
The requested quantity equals 6.07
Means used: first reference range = 291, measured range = 249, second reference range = 418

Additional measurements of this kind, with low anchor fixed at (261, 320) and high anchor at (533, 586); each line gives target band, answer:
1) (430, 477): 8.5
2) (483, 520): 2.1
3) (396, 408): 3.9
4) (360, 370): 2.9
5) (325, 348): 3.4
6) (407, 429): 6.9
